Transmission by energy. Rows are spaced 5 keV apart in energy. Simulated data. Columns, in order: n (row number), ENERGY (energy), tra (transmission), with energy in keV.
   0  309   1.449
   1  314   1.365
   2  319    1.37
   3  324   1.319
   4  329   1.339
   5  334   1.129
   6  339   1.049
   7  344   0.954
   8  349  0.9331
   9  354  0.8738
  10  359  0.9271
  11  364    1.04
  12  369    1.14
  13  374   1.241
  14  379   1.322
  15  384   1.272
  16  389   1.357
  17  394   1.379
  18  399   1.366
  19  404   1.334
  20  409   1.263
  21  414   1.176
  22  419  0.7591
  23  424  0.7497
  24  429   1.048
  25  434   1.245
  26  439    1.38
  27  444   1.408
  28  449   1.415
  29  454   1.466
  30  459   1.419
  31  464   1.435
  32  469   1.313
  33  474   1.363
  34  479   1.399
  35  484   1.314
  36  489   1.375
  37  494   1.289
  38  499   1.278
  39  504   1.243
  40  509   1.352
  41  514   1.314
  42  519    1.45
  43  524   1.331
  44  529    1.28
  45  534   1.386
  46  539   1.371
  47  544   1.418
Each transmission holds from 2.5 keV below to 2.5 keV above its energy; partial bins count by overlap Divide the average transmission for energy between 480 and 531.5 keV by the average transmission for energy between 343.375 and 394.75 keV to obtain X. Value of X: 1.2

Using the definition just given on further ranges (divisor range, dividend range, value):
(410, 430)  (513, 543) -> 1.43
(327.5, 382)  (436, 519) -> 1.26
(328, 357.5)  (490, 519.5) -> 1.28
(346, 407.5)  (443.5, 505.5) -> 1.15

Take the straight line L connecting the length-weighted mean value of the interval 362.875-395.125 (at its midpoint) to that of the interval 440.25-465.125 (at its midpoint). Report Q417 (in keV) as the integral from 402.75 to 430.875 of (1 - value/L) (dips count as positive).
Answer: 6.2 keV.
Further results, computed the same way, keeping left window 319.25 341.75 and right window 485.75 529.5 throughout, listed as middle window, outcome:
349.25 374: 4.52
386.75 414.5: -1.30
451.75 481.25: -2.21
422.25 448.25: 1.81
